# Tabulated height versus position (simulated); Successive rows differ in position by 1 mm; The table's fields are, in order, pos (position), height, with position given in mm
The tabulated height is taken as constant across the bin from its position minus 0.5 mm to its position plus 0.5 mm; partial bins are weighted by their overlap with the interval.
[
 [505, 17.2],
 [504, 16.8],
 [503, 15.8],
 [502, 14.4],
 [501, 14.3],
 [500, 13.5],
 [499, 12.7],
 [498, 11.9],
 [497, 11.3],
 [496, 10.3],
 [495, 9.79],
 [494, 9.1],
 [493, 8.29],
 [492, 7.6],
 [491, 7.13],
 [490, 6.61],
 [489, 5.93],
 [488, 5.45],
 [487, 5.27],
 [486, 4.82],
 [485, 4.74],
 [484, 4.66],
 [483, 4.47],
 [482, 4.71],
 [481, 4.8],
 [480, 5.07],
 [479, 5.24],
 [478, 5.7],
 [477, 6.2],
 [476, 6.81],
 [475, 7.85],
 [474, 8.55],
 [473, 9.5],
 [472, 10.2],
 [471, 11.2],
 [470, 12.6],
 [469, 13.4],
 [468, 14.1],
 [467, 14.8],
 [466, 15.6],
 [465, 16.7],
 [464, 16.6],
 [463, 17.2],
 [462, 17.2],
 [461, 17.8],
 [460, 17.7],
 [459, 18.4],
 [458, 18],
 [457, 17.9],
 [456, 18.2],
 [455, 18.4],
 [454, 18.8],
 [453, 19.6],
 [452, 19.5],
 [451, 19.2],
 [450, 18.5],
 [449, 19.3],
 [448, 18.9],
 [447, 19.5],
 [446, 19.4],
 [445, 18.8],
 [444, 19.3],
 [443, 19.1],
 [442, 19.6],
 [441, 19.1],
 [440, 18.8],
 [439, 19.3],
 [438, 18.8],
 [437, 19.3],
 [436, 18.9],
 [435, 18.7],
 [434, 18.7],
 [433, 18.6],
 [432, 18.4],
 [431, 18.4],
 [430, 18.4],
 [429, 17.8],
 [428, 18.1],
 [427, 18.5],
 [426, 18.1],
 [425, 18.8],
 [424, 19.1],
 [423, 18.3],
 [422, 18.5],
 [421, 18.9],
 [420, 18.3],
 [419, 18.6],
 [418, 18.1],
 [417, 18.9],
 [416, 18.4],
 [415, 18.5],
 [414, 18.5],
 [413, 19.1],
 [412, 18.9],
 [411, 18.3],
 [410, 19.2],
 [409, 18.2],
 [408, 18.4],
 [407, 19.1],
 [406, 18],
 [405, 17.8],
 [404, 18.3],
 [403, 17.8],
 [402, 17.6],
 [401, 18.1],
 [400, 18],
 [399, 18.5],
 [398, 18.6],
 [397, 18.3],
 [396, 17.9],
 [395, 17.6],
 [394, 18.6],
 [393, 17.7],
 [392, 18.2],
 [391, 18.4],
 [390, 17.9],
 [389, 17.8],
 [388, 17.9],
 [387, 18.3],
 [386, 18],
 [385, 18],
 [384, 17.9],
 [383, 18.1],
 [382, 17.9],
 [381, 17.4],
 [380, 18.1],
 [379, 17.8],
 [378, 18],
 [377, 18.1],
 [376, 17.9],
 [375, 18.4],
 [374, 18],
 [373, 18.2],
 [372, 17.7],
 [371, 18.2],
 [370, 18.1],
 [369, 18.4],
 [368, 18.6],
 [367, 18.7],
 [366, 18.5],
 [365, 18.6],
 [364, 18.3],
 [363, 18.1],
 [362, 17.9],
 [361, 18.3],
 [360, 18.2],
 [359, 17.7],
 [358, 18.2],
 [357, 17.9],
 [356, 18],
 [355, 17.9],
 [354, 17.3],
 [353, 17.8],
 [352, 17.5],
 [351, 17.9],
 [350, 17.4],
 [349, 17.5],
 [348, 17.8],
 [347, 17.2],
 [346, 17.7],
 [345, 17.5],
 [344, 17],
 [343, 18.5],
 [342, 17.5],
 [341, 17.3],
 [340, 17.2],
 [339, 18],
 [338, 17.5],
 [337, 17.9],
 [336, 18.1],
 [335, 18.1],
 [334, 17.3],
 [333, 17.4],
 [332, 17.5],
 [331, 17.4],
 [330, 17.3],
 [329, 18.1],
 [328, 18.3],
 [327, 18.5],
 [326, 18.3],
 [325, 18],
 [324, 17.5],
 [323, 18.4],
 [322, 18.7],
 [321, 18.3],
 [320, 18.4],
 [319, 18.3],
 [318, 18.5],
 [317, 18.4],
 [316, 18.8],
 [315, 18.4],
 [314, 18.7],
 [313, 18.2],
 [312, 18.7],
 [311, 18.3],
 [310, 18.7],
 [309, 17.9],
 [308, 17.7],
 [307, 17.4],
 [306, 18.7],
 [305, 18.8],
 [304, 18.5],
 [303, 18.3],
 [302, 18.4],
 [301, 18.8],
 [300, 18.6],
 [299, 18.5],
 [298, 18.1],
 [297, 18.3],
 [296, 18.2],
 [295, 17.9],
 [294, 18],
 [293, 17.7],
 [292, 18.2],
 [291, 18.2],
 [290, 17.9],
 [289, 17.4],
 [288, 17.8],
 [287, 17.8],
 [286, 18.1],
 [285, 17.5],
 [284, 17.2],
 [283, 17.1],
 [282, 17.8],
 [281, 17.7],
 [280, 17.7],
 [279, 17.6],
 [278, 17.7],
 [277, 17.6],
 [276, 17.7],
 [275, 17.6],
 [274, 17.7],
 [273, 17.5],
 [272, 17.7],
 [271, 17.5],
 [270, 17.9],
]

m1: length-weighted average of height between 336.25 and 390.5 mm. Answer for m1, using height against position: 17.9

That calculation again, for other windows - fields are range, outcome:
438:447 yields 19.2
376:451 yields 18.4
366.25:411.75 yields 18.1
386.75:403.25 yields 18.1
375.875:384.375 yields 17.9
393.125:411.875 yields 18.2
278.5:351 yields 18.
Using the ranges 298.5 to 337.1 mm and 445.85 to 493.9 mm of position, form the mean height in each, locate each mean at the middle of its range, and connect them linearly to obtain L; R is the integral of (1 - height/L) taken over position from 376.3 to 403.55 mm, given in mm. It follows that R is -4.8 mm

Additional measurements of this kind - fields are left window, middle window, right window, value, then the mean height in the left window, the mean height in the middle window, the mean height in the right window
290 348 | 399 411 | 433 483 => -1.4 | 18.1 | 18.2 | 15.3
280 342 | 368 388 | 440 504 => -2.7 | 18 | 18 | 12.9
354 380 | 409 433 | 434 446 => 0.4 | 18.1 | 18.5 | 19.1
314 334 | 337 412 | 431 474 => -0.8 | 18.1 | 18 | 17.4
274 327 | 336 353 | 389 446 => 0.6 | 18.1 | 17.6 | 18.5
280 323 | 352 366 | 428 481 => -0.6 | 18.2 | 18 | 15.9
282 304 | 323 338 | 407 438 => 0.3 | 18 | 17.8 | 18.6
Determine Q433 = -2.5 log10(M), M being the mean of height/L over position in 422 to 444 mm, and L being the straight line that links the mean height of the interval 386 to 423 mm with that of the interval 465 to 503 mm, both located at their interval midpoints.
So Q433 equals -0.24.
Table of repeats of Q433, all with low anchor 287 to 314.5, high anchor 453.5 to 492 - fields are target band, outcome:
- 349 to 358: -0.11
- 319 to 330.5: -0.06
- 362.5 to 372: -0.19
